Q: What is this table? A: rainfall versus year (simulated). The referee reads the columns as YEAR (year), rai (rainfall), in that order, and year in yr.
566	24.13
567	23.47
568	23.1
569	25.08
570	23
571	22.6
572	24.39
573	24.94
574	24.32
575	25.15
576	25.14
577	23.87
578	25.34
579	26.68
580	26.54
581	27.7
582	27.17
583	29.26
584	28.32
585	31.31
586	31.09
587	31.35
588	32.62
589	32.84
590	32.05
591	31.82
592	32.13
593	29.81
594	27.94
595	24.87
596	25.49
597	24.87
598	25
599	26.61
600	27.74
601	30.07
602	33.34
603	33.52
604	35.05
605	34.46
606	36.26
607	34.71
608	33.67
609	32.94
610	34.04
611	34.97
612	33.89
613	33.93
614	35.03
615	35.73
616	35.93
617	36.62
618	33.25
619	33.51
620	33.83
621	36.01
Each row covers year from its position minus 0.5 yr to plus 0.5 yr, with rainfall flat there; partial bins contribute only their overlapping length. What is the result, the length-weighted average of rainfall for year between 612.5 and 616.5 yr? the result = 35.2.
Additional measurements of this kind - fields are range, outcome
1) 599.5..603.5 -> 31.2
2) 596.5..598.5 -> 24.9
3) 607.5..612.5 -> 33.9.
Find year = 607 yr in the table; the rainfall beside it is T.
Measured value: 34.71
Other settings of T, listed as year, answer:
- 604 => 35.05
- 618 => 33.25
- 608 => 33.67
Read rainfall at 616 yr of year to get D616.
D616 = 35.93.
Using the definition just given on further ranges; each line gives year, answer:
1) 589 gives 32.84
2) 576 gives 25.14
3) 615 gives 35.73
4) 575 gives 25.15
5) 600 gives 27.74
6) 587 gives 31.35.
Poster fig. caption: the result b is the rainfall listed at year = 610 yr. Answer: 34.04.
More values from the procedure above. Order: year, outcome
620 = 33.83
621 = 36.01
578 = 25.34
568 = 23.1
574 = 24.32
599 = 26.61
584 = 28.32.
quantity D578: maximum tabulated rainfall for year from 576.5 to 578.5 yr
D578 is 25.34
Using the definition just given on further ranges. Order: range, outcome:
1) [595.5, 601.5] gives 30.07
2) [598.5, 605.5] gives 35.05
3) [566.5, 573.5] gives 25.08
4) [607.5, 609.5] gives 33.67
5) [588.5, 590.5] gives 32.84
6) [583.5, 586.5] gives 31.31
